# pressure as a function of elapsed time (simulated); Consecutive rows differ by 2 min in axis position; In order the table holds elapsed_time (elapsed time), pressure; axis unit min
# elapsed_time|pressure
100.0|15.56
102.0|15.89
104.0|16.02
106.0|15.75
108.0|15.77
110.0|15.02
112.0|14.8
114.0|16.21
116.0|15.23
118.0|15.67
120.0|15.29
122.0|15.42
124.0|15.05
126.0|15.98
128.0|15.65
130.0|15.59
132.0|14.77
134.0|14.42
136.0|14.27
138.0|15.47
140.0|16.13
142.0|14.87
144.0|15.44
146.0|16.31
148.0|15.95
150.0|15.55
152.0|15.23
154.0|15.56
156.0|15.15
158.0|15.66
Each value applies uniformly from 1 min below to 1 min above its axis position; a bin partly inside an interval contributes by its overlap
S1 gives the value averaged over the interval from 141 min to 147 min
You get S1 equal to 15.5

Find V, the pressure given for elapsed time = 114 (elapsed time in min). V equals 16.21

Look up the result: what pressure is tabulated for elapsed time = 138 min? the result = 15.47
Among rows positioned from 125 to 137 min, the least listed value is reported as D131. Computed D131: 14.27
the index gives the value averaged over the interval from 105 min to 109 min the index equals 15.8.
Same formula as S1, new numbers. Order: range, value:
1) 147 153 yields 15.6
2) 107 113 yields 15.2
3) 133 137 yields 14.3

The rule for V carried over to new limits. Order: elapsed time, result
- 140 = 16.13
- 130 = 15.59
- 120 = 15.29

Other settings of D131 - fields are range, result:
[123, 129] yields 15.05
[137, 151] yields 14.87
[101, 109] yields 15.75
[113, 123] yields 15.23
